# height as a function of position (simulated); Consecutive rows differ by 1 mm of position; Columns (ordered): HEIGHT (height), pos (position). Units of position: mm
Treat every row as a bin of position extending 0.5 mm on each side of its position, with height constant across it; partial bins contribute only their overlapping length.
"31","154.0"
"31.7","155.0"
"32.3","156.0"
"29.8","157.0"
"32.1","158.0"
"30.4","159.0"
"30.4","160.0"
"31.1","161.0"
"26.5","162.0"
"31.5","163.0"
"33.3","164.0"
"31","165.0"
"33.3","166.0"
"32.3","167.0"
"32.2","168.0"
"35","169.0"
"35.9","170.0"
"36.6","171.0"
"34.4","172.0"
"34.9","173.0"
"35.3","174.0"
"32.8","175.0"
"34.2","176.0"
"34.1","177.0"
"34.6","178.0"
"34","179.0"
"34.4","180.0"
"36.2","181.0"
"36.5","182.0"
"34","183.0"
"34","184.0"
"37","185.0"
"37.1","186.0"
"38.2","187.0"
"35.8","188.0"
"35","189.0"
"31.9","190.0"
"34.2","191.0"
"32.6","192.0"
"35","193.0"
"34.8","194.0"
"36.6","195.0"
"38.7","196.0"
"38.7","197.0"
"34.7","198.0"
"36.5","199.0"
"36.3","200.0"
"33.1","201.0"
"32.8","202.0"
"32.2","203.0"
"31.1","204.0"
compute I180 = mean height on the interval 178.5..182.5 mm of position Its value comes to 35.3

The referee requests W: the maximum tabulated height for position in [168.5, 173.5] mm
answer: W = 36.6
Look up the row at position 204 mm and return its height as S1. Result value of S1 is 31.1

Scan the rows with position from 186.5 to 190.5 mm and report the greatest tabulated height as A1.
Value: 38.2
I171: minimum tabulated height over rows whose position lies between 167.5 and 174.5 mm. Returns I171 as 32.2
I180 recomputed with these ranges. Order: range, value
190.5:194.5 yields 34.1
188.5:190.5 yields 33.5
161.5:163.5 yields 29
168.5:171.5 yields 35.8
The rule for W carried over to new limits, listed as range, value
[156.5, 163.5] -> 32.1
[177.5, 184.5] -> 36.5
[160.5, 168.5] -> 33.3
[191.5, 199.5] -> 38.7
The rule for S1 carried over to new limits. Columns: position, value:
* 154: 31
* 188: 35.8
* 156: 32.3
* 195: 36.6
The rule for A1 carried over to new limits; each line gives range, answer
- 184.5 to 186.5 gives 37.1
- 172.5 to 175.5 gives 35.3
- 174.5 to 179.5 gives 34.6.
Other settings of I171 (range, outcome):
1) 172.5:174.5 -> 34.9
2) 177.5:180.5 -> 34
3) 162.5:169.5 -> 31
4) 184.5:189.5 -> 35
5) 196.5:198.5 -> 34.7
